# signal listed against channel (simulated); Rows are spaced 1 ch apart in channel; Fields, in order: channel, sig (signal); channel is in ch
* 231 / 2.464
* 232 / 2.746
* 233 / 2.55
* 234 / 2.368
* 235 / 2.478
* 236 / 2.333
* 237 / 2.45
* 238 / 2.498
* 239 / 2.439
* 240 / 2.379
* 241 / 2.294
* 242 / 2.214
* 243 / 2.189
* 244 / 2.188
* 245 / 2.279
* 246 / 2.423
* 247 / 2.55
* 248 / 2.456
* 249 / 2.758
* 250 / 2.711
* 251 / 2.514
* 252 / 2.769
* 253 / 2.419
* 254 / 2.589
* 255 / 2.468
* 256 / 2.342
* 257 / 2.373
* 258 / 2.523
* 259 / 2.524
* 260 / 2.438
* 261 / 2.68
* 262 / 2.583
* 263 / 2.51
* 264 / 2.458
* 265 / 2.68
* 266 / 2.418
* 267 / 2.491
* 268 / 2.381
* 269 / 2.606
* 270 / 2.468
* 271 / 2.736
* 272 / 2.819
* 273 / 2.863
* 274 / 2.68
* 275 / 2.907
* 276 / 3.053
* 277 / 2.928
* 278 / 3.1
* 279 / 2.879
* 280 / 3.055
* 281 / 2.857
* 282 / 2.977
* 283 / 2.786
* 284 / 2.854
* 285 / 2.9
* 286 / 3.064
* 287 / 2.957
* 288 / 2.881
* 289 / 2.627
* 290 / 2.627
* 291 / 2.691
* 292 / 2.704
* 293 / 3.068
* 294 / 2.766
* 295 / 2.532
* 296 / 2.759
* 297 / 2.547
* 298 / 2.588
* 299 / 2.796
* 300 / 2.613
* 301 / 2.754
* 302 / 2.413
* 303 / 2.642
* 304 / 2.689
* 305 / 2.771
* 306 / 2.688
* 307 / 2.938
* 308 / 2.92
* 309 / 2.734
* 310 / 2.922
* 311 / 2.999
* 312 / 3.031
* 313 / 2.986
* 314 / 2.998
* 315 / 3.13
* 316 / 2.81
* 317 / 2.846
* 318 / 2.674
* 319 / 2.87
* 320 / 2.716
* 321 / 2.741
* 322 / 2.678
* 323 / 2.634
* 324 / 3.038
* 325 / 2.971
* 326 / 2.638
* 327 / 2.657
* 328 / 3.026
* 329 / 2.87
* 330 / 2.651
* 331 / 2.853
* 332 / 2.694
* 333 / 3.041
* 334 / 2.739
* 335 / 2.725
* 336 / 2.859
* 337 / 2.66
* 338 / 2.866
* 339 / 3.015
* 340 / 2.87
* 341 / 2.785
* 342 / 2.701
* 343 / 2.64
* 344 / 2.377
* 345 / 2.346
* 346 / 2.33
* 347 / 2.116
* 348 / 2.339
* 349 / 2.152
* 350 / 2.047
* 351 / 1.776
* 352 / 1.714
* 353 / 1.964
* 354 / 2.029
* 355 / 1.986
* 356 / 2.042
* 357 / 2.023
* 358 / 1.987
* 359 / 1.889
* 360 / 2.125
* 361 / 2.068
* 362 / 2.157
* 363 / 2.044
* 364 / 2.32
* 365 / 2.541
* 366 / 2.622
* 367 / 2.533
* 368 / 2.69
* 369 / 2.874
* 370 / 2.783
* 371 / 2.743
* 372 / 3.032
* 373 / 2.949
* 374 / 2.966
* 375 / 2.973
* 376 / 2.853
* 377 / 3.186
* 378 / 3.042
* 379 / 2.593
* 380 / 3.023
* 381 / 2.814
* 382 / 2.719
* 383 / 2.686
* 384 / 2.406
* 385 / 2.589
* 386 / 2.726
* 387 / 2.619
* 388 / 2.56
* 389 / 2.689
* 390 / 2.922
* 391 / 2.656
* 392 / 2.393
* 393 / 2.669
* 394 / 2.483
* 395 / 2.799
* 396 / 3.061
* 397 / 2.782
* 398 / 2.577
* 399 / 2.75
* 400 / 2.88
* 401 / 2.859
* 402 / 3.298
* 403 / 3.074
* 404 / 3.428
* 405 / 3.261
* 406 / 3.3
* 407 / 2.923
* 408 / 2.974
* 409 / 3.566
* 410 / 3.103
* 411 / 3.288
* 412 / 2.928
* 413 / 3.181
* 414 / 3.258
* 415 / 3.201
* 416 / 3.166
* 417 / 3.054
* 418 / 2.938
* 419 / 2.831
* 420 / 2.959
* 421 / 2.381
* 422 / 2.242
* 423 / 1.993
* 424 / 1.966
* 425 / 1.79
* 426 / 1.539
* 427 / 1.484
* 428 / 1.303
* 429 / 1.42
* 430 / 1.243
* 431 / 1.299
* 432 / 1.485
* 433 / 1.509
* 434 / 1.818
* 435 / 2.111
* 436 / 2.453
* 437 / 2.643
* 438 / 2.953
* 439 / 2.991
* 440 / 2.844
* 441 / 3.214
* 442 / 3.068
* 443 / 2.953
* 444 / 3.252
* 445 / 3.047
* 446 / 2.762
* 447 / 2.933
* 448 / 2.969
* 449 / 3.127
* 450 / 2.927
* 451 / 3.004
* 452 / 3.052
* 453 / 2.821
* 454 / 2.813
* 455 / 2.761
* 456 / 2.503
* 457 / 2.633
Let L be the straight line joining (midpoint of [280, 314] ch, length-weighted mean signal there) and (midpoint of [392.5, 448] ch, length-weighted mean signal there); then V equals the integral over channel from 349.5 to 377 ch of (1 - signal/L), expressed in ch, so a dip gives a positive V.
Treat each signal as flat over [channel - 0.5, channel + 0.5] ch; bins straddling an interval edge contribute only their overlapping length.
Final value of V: 3.4 ch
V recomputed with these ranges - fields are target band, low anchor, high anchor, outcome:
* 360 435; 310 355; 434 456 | 4.1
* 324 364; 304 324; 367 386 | 5.6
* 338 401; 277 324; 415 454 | 2.3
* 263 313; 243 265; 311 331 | -1.7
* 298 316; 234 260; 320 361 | -2.5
